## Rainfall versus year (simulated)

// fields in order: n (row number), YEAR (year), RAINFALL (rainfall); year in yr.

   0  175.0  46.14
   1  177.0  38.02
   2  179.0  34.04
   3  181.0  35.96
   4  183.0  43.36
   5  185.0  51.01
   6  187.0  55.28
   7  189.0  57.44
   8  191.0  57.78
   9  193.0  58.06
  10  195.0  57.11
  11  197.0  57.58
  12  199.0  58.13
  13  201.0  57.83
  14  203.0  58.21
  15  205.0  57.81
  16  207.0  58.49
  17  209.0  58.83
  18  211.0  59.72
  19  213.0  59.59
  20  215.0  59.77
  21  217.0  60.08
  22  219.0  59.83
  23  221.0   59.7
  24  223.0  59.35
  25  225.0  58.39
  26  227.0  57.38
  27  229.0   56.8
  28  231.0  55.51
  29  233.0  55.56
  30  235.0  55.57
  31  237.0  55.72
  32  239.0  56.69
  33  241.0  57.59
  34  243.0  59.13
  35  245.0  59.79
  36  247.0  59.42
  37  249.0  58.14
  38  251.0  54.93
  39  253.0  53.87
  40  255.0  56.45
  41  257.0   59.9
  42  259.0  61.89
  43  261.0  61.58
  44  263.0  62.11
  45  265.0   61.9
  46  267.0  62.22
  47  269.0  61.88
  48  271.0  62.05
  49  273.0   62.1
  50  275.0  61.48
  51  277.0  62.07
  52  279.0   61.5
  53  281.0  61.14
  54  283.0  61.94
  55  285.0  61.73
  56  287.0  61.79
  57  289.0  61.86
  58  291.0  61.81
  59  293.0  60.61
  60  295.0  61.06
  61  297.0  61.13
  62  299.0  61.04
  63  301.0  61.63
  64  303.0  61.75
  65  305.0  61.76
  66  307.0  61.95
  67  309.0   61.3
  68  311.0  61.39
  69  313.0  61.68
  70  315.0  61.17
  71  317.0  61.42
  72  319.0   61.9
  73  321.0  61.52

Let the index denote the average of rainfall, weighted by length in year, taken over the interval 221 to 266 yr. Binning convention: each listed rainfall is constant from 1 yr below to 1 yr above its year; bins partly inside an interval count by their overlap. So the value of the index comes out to 58.1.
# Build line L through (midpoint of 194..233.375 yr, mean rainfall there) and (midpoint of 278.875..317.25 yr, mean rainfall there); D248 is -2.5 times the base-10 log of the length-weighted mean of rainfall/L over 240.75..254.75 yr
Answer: 0.04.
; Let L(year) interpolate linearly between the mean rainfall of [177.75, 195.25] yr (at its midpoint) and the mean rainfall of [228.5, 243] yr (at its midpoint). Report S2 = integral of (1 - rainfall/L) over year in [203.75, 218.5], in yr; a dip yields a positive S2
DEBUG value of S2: -1.7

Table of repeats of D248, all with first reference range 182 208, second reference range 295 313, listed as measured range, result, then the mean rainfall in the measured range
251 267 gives -0.006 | 59.5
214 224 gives -0.047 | 59.7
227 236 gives 0.034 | 56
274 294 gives -0.020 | 61.6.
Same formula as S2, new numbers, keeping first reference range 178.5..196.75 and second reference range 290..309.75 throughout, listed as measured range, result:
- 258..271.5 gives -0.9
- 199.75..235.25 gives -3.1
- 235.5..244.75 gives -0.3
